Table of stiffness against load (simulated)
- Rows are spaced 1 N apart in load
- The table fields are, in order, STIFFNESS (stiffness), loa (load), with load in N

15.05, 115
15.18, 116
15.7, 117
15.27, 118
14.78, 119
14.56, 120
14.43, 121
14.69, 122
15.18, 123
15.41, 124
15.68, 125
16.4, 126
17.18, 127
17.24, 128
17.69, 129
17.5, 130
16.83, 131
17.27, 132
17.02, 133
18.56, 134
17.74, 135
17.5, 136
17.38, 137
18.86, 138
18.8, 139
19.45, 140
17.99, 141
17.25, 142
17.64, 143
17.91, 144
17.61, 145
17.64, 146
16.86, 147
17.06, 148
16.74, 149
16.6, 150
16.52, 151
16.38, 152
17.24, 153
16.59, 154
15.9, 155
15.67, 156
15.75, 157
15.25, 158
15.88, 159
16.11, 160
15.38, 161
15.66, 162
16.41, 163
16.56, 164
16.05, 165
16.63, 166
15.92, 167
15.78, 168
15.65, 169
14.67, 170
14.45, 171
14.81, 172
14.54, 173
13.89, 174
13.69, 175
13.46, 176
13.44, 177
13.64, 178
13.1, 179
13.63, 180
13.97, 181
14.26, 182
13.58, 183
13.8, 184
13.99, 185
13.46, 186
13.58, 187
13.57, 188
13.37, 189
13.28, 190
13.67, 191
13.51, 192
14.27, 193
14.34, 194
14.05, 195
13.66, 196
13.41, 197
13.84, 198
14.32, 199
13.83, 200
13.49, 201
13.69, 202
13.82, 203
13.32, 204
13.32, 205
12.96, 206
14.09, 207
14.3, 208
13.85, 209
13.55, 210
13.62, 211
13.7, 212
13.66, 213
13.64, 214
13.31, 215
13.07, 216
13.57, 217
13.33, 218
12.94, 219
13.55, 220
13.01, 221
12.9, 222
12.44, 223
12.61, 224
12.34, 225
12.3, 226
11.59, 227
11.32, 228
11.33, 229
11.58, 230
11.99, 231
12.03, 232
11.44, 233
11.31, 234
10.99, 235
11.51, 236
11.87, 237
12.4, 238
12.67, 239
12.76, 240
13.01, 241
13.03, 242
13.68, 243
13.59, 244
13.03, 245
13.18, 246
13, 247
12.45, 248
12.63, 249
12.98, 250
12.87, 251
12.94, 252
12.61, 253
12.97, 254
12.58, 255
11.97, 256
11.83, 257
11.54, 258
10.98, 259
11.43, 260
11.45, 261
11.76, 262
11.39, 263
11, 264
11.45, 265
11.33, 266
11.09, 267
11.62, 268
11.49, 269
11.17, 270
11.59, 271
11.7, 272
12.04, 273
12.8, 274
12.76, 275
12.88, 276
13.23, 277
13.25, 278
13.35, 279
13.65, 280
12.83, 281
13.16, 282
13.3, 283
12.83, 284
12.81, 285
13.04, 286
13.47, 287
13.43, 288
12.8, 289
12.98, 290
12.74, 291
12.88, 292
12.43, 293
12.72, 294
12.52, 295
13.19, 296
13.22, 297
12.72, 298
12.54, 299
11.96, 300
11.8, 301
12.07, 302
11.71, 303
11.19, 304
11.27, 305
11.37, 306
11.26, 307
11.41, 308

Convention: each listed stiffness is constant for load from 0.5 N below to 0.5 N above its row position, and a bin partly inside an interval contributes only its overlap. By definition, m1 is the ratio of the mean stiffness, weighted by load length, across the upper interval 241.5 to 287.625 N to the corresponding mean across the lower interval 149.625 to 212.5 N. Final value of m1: 0.9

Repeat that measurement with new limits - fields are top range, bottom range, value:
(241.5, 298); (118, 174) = 0.76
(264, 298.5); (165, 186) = 0.88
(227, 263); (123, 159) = 0.72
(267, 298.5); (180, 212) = 0.93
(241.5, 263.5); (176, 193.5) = 0.91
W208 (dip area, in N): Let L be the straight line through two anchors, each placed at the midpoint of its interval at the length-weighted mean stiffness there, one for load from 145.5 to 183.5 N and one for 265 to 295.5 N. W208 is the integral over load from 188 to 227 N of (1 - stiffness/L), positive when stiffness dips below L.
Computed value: 2.5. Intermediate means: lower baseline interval 15.4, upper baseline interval 12.6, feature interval 13.4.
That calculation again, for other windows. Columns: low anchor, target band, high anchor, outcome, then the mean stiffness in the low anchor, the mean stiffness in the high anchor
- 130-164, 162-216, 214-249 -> 2.5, 17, 12.5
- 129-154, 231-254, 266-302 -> 2.4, 17.5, 12.6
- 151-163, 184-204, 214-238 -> 0.4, 16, 12.3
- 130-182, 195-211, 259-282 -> 0.9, 16.2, 12.1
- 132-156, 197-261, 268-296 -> 7.7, 17.4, 12.7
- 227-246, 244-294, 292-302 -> -0.2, 12.2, 12.6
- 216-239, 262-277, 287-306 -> 0.7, 12.2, 12.5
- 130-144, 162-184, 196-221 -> 1.5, 17.9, 13.6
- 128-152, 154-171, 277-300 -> 1.1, 17.6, 13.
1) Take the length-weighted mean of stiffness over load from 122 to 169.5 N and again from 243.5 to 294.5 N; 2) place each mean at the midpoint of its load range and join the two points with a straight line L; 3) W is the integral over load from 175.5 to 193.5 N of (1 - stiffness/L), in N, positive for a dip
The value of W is 2.1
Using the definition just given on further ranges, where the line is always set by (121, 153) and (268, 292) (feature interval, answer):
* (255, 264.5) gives 1.3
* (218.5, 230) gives 1.7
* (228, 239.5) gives 2.0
